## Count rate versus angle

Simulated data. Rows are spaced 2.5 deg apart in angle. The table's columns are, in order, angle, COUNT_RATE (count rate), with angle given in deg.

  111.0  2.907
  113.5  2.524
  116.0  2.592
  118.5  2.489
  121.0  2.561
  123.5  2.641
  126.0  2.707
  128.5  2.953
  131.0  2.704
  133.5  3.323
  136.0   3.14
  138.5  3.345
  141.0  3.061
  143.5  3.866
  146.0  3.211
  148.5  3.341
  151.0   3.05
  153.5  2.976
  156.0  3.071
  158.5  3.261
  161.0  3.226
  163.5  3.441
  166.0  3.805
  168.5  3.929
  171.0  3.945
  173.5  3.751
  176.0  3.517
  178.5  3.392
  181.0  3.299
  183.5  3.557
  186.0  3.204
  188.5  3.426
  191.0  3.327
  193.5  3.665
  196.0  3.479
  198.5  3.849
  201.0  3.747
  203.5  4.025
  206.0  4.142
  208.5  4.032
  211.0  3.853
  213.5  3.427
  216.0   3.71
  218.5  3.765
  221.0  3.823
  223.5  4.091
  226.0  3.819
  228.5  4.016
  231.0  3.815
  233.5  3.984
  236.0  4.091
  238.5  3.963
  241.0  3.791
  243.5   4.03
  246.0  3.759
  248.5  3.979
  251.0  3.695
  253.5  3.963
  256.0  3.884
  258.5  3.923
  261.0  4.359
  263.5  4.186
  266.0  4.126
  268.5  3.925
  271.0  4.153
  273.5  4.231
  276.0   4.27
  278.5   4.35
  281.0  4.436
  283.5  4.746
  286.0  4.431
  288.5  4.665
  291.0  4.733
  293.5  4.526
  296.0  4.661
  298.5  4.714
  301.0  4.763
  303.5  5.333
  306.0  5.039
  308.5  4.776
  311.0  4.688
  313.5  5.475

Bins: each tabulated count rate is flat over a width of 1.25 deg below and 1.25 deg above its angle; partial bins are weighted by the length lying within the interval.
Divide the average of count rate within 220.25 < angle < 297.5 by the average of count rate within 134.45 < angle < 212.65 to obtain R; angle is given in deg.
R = 1.2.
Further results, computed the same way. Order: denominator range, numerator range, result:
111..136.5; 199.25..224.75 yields 1.40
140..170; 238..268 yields 1.18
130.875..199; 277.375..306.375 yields 1.38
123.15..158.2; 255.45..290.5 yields 1.37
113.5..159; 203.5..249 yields 1.30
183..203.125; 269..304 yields 1.28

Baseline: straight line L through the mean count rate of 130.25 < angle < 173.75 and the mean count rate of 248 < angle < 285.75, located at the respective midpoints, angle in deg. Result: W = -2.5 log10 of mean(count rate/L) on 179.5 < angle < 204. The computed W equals 0.029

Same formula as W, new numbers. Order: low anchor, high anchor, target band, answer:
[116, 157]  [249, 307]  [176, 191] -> 0.03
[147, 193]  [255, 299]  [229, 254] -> 0.04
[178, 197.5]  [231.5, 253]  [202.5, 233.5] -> -0.05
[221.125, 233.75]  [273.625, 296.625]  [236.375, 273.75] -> 0.06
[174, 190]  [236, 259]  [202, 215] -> -0.08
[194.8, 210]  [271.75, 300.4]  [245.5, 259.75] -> 0.10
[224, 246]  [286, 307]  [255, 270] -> 0.06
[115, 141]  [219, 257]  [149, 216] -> -0.05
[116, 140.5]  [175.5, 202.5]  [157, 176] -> -0.11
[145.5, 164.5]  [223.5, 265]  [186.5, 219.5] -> -0.03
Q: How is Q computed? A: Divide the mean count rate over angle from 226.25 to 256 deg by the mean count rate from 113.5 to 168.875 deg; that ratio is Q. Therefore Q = 1.26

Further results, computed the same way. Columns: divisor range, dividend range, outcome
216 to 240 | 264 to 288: 1.10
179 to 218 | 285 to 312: 1.31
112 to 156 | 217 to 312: 1.43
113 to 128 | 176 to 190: 1.30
